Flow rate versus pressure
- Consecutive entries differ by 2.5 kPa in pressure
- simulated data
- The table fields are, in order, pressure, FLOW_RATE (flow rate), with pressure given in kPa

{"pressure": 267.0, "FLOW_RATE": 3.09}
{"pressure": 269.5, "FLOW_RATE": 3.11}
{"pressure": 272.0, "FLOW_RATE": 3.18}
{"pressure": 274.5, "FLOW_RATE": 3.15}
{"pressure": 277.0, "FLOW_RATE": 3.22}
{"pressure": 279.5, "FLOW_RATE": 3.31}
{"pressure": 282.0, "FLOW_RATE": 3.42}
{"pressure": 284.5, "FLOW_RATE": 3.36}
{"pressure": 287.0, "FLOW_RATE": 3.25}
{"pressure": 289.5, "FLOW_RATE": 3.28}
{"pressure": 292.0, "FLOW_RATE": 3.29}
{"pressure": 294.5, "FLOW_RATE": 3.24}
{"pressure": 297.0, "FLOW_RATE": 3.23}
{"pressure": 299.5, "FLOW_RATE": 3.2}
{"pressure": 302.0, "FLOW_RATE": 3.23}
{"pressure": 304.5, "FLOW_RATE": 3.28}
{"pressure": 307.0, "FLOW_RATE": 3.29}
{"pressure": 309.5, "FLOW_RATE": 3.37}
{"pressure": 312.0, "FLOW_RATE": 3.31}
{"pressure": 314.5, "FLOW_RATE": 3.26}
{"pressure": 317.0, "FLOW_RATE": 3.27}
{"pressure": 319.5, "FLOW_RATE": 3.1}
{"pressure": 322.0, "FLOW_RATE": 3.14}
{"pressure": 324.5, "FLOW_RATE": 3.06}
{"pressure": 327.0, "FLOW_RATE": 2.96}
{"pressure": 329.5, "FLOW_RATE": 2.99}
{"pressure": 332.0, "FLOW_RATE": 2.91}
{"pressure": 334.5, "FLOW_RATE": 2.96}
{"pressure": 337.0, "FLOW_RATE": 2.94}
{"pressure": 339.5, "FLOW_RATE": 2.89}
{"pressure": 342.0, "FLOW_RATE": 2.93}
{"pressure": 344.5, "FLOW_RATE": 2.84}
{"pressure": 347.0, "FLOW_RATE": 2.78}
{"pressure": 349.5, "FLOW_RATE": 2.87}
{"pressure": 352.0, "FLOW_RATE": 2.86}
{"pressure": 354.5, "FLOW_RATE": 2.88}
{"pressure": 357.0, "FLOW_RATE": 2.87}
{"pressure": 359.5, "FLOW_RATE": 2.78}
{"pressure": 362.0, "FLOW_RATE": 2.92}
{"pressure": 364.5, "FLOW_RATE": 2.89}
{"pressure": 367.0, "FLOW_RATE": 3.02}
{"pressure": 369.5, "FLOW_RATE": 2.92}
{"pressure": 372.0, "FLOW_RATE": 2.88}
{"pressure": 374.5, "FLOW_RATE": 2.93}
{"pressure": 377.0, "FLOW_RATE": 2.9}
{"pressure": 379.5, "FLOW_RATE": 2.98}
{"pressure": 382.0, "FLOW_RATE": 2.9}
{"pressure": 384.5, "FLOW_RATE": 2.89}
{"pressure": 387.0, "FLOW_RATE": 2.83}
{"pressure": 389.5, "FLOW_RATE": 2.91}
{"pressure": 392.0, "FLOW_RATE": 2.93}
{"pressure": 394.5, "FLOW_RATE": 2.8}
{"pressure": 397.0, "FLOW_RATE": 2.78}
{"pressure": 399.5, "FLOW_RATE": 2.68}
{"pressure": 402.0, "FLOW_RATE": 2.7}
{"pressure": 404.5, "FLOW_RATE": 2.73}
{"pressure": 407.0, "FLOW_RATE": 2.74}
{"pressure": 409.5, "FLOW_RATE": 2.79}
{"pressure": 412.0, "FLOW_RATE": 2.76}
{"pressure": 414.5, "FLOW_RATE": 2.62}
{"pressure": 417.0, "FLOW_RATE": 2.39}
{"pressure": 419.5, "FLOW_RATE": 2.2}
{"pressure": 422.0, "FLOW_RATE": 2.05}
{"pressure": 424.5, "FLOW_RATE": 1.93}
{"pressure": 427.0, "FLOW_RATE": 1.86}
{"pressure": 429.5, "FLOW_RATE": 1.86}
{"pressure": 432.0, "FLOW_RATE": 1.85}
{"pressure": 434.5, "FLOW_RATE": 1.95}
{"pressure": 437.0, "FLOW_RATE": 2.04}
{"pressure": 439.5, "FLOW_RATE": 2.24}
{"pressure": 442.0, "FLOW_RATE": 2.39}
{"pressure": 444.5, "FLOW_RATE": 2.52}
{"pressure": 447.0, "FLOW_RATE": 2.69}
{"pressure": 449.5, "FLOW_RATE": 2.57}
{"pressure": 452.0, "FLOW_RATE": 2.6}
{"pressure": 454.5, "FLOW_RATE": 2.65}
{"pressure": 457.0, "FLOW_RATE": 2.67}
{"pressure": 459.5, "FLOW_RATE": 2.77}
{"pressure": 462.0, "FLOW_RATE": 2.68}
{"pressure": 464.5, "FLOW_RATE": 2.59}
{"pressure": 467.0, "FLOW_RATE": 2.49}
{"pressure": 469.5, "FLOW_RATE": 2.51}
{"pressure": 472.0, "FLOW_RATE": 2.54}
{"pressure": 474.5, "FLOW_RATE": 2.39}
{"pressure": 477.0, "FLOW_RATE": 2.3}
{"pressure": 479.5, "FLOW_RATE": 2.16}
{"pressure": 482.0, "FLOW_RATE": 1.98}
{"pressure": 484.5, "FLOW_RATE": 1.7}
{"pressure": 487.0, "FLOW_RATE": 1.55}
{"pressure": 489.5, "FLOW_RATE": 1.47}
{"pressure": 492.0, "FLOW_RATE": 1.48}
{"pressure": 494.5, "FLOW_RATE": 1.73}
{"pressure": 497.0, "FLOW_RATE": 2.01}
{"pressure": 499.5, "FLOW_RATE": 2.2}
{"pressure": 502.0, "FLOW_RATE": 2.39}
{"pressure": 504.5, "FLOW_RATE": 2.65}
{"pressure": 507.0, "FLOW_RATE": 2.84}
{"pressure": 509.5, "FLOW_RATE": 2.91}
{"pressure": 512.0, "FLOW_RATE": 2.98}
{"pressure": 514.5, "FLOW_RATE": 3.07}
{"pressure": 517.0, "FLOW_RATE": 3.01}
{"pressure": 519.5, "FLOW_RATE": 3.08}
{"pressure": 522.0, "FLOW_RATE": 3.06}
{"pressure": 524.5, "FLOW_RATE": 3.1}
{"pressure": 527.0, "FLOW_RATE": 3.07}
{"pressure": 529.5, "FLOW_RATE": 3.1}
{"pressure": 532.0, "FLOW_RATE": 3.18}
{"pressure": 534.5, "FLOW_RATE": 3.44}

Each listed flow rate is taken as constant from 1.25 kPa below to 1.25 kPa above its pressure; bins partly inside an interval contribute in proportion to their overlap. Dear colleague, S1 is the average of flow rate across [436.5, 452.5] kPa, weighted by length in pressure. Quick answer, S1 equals 2.45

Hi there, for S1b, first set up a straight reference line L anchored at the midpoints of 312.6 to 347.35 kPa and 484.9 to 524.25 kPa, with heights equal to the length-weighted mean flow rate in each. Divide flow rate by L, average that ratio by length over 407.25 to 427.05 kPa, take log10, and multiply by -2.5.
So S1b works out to 0.15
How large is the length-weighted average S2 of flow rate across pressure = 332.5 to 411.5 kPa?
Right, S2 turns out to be 2.86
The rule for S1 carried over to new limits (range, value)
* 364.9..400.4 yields 2.88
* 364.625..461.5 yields 2.58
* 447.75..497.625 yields 2.25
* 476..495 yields 1.79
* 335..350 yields 2.88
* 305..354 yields 3.04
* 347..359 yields 2.86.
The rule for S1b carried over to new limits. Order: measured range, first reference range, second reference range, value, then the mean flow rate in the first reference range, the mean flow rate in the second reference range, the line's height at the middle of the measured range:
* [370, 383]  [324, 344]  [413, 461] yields -0.09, 2.95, 2.31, 2.68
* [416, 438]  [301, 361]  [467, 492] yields 0.19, 3.03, 2.06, 2.4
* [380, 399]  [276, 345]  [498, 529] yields 0.07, 3.17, 2.86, 3.05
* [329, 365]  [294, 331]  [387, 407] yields 0.05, 3.19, 2.79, 3.03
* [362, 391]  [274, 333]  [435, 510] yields -0.03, 3.22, 2.31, 2.83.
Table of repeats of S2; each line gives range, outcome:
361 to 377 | 2.92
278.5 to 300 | 3.29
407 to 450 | 2.29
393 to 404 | 2.74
